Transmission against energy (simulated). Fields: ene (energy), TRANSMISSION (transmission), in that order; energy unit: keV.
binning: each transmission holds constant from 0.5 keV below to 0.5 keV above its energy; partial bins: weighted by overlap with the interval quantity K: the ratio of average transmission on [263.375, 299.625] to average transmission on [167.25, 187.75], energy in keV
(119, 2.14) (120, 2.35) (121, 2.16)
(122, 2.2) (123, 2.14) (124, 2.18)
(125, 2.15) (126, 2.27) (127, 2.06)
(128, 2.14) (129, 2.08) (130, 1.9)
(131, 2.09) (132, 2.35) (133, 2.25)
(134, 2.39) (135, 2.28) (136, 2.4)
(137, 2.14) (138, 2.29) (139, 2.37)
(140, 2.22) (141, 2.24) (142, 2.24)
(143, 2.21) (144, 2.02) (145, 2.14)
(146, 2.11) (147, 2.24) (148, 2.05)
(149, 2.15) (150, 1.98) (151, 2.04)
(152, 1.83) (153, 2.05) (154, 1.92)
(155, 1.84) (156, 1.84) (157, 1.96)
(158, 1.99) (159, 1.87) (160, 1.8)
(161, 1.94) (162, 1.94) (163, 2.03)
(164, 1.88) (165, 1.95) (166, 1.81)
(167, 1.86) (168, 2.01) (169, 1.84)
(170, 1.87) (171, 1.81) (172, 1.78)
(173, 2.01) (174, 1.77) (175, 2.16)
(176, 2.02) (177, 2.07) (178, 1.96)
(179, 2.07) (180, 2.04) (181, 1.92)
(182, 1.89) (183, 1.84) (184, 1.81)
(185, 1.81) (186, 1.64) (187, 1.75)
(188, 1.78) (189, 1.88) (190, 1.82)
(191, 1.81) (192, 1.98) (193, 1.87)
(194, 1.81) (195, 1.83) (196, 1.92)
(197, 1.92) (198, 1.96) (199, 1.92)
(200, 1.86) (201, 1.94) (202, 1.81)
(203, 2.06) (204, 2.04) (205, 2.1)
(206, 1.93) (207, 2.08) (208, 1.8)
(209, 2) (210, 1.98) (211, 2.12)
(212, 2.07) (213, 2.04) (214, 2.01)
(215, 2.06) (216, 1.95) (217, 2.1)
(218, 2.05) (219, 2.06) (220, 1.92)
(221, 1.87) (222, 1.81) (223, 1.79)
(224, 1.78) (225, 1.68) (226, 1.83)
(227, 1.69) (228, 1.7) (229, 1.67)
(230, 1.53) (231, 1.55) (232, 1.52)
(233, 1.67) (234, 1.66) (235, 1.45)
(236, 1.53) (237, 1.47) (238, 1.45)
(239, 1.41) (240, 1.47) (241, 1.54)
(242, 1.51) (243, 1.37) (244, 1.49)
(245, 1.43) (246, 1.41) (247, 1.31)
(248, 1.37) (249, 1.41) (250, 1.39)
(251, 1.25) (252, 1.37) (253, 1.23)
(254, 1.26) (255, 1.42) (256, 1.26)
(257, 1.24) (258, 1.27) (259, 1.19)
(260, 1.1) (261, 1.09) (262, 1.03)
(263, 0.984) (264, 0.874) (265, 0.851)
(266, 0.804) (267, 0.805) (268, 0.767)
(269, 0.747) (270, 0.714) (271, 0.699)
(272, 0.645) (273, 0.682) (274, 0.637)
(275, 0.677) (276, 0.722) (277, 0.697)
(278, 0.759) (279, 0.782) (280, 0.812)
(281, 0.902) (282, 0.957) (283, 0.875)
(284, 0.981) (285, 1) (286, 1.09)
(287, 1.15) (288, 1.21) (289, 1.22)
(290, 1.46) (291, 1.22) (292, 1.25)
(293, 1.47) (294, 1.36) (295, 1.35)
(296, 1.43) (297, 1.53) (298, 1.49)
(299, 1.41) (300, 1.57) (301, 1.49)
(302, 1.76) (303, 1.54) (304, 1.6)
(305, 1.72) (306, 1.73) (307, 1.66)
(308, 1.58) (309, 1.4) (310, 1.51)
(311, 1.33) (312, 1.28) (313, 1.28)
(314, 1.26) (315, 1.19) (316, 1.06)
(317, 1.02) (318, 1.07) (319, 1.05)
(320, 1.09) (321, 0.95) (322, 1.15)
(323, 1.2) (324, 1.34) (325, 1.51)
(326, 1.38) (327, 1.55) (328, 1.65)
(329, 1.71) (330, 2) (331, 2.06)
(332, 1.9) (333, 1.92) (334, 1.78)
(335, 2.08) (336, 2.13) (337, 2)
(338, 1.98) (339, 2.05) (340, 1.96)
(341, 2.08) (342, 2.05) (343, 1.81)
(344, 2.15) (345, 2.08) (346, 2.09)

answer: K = 0.5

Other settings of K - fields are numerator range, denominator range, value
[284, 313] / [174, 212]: 0.73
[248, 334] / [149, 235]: 0.65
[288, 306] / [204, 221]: 0.73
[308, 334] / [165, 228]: 0.73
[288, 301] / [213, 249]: 0.84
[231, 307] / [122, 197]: 0.61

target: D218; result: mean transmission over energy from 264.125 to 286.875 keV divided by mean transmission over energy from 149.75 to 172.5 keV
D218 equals 0.4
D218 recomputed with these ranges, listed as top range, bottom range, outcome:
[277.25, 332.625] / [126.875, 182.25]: 0.65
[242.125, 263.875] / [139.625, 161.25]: 0.63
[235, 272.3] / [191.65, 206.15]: 0.62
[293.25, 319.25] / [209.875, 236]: 0.78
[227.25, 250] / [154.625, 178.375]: 0.78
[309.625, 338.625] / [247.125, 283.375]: 1.52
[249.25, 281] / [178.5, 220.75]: 0.50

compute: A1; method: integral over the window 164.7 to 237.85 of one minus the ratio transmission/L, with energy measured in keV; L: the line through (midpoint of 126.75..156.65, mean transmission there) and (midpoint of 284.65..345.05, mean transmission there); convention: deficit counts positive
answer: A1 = 2.1 keV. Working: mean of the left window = 2.13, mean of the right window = 1.53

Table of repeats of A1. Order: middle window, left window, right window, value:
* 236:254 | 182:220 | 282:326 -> 2.86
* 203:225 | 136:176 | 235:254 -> -4.87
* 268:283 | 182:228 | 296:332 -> 7.97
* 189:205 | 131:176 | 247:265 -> -2.09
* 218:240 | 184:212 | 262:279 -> -3.92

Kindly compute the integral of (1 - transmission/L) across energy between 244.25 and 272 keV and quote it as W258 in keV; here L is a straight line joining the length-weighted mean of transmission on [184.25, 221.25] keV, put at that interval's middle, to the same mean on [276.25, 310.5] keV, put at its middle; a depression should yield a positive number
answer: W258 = 7.8 keV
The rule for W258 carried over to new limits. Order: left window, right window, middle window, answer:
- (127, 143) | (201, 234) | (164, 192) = 2.10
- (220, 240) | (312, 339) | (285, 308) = 1.75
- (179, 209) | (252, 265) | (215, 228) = -2.42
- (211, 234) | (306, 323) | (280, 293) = 2.88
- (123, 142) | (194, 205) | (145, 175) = 2.16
